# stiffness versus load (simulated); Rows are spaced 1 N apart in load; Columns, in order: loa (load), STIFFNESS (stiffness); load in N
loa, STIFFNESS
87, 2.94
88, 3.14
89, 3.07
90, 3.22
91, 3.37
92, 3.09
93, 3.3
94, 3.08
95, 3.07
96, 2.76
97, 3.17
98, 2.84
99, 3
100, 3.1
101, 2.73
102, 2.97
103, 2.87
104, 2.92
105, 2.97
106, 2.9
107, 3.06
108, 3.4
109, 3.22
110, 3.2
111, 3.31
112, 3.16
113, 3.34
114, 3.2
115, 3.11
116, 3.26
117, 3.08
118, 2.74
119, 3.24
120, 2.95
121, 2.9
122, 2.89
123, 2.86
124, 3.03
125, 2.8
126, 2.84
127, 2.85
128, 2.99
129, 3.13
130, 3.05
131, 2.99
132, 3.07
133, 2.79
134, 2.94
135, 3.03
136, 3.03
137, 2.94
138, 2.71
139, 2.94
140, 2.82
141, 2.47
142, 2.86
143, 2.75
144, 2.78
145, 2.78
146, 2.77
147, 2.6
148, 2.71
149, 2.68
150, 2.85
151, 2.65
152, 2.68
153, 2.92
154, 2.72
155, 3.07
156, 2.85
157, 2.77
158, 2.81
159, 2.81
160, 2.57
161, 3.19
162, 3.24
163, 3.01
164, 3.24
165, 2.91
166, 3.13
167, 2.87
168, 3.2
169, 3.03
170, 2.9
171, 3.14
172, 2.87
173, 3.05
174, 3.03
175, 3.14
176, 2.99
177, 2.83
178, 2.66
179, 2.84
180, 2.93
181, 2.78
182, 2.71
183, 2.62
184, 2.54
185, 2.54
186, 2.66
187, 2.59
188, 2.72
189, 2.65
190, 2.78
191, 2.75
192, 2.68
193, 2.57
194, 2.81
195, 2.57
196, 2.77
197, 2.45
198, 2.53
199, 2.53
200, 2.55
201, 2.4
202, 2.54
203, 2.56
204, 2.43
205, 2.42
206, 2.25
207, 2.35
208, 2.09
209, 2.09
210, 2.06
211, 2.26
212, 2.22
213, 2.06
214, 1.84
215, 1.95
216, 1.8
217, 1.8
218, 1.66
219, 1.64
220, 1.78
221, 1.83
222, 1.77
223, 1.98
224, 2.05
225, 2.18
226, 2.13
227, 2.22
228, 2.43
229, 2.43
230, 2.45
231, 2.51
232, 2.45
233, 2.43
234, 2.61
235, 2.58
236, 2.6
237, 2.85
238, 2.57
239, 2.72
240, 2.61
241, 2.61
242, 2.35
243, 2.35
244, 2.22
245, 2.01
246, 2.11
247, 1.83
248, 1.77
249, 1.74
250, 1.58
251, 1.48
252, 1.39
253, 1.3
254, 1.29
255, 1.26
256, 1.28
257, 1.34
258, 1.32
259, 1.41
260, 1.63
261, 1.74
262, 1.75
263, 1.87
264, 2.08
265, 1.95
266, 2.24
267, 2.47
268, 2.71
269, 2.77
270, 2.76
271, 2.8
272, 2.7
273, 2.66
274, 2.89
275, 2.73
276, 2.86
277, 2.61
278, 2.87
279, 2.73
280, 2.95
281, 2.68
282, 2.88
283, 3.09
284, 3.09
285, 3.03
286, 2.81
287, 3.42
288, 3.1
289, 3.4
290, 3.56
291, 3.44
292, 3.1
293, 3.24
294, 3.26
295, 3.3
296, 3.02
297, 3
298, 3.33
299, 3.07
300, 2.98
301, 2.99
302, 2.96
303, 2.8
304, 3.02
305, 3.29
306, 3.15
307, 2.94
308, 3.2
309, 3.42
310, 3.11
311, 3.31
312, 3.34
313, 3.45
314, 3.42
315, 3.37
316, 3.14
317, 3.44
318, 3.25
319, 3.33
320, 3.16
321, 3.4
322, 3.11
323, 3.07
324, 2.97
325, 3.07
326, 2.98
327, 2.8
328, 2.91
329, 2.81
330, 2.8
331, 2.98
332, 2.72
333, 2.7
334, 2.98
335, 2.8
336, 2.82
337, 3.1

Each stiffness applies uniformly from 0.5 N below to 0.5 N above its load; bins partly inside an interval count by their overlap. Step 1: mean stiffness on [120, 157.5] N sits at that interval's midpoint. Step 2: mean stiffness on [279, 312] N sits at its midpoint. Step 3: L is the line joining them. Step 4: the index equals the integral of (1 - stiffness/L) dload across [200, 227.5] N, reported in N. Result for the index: 8.2 N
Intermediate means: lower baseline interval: 2.85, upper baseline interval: 3.12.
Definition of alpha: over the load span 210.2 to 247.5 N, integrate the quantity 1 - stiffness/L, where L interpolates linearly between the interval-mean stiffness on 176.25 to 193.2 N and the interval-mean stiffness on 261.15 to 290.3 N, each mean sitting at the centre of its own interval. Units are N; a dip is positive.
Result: 6.9 N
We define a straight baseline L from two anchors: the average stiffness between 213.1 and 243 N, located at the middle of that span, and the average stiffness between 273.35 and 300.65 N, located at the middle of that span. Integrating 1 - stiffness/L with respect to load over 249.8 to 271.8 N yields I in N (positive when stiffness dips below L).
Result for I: 7.0 N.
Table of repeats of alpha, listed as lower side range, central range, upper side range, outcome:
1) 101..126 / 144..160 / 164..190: 0.88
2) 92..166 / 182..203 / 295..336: 2.69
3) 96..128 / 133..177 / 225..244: -0.96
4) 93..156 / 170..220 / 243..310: 4.77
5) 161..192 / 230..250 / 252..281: 0.32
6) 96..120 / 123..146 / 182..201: 0.32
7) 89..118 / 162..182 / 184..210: -2.25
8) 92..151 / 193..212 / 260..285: 2.26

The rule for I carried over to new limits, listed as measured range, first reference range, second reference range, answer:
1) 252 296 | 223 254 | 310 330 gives 2.30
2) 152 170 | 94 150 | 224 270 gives -1.80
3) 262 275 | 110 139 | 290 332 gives 2.67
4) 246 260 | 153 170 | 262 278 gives 5.96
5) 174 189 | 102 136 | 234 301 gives 0.21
